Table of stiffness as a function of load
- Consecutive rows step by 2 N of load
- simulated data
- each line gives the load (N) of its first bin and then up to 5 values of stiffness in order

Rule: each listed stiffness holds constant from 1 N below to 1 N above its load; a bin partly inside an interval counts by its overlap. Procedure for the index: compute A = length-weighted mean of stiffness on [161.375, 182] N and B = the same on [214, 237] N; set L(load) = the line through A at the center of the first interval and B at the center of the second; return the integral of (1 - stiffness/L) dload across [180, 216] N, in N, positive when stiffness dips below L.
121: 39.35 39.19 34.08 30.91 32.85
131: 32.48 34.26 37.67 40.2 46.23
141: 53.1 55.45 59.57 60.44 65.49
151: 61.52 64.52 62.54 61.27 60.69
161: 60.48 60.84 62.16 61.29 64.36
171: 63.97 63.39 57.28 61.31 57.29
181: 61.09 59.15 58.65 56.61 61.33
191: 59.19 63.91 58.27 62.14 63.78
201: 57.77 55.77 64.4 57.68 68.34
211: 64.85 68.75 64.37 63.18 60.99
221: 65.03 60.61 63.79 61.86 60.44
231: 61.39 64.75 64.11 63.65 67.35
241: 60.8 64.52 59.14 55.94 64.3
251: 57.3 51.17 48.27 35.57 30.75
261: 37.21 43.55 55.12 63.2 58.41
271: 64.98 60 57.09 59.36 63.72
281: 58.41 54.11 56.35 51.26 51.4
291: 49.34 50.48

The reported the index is 0.3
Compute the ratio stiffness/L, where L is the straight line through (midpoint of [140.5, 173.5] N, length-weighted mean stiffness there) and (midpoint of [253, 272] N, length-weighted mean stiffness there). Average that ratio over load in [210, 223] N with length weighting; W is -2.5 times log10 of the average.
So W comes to -0.184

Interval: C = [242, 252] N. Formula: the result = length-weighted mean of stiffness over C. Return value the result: 60.2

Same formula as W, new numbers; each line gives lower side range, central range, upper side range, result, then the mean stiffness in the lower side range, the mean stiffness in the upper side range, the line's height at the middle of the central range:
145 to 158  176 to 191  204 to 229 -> 0.06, 62.4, 63.5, 63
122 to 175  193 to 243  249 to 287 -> -0.18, 52.7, 53.3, 53.1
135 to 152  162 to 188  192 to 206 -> -0.05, 54.2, 60.9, 58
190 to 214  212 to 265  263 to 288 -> 0.05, 62.1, 57.9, 60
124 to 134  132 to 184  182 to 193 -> -0.25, 32.9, 59.4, 46.1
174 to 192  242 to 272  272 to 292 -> 0.08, 59.1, 56.1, 56.9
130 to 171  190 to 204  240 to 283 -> -0.09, 55.4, 54.7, 55.1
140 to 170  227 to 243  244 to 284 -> -0.14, 60.9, 53.9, 55.8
